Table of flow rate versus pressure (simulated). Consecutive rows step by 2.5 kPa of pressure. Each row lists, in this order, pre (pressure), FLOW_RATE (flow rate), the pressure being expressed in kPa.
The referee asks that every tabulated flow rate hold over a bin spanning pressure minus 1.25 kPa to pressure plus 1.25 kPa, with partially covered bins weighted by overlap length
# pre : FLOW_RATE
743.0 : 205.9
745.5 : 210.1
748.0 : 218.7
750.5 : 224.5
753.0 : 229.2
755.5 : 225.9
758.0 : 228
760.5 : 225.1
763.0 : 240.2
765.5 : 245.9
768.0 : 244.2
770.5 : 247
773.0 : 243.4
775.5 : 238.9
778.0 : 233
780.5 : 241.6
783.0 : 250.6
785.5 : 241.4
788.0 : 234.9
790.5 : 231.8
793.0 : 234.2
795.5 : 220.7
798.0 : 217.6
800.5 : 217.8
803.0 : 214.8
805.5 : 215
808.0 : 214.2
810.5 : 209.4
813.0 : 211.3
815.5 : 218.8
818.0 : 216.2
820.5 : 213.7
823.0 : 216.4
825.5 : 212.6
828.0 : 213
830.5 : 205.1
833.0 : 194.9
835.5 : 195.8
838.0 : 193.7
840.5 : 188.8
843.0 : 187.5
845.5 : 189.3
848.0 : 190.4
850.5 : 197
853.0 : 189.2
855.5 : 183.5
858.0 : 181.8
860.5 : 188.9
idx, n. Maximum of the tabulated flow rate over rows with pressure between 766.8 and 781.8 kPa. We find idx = 247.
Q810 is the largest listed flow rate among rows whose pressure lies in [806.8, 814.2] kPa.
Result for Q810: 214.2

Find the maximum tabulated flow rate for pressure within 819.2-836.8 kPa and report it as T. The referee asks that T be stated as 216.4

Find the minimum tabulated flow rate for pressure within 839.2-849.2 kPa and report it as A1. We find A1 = 187.5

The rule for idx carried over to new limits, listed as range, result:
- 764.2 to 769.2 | 245.9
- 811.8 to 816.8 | 218.8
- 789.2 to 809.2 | 234.2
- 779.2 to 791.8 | 250.6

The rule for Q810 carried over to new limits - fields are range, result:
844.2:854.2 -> 197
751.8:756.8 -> 229.2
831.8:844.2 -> 195.8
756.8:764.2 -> 240.2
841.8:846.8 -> 189.3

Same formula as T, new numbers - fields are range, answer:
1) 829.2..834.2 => 205.1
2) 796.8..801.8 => 217.8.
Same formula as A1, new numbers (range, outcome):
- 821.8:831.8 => 205.1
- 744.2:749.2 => 210.1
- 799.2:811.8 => 209.4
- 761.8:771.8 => 240.2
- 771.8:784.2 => 233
